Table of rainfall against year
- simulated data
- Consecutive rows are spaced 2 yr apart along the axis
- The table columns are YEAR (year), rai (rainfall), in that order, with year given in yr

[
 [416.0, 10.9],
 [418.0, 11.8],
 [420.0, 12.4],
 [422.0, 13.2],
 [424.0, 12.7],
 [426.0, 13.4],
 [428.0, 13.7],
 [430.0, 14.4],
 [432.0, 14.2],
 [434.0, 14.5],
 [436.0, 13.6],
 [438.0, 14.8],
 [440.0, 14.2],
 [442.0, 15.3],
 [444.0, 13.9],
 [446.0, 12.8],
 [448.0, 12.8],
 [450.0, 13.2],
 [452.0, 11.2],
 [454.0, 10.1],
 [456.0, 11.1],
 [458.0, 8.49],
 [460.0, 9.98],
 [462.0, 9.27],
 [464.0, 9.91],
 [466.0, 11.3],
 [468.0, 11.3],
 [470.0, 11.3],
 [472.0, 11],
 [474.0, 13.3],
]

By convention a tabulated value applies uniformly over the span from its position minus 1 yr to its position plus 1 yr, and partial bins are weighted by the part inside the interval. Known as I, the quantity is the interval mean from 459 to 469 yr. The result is 10.4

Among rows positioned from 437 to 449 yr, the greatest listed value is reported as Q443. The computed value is 15.3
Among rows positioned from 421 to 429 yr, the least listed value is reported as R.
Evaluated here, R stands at 12.7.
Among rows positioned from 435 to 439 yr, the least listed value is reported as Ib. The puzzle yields 13.6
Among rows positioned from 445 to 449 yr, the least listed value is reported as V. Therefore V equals 12.8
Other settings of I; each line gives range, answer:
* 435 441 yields 14.2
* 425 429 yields 13.6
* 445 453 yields 12.5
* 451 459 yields 10.2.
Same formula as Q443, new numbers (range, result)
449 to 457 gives 13.2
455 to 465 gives 11.1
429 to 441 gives 14.8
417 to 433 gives 14.4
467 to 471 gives 11.3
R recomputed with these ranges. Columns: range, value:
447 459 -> 8.49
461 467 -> 9.27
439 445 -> 13.9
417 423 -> 11.8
